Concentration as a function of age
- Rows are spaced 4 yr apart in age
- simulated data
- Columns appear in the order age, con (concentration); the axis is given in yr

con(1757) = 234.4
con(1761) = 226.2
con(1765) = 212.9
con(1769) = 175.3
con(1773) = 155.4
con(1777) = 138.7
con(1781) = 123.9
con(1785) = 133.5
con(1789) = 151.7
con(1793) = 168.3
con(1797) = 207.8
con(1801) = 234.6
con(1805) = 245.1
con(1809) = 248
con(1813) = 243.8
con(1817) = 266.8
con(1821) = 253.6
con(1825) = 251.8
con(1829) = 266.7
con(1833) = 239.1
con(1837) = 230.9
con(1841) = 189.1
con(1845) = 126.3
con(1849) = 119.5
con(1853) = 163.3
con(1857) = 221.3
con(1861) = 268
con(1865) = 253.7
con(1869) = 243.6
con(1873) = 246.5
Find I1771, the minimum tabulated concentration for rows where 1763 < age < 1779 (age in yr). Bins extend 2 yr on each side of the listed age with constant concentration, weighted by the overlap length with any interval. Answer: 138.7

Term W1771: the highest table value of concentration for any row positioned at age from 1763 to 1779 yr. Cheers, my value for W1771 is 212.9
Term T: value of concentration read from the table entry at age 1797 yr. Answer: 207.8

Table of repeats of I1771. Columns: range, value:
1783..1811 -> 133.5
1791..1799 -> 168.3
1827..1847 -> 126.3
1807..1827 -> 243.8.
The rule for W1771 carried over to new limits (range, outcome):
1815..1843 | 266.8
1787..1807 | 245.1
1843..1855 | 163.3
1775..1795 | 168.3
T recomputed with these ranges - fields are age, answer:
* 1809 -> 248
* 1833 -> 239.1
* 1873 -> 246.5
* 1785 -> 133.5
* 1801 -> 234.6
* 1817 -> 266.8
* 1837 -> 230.9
